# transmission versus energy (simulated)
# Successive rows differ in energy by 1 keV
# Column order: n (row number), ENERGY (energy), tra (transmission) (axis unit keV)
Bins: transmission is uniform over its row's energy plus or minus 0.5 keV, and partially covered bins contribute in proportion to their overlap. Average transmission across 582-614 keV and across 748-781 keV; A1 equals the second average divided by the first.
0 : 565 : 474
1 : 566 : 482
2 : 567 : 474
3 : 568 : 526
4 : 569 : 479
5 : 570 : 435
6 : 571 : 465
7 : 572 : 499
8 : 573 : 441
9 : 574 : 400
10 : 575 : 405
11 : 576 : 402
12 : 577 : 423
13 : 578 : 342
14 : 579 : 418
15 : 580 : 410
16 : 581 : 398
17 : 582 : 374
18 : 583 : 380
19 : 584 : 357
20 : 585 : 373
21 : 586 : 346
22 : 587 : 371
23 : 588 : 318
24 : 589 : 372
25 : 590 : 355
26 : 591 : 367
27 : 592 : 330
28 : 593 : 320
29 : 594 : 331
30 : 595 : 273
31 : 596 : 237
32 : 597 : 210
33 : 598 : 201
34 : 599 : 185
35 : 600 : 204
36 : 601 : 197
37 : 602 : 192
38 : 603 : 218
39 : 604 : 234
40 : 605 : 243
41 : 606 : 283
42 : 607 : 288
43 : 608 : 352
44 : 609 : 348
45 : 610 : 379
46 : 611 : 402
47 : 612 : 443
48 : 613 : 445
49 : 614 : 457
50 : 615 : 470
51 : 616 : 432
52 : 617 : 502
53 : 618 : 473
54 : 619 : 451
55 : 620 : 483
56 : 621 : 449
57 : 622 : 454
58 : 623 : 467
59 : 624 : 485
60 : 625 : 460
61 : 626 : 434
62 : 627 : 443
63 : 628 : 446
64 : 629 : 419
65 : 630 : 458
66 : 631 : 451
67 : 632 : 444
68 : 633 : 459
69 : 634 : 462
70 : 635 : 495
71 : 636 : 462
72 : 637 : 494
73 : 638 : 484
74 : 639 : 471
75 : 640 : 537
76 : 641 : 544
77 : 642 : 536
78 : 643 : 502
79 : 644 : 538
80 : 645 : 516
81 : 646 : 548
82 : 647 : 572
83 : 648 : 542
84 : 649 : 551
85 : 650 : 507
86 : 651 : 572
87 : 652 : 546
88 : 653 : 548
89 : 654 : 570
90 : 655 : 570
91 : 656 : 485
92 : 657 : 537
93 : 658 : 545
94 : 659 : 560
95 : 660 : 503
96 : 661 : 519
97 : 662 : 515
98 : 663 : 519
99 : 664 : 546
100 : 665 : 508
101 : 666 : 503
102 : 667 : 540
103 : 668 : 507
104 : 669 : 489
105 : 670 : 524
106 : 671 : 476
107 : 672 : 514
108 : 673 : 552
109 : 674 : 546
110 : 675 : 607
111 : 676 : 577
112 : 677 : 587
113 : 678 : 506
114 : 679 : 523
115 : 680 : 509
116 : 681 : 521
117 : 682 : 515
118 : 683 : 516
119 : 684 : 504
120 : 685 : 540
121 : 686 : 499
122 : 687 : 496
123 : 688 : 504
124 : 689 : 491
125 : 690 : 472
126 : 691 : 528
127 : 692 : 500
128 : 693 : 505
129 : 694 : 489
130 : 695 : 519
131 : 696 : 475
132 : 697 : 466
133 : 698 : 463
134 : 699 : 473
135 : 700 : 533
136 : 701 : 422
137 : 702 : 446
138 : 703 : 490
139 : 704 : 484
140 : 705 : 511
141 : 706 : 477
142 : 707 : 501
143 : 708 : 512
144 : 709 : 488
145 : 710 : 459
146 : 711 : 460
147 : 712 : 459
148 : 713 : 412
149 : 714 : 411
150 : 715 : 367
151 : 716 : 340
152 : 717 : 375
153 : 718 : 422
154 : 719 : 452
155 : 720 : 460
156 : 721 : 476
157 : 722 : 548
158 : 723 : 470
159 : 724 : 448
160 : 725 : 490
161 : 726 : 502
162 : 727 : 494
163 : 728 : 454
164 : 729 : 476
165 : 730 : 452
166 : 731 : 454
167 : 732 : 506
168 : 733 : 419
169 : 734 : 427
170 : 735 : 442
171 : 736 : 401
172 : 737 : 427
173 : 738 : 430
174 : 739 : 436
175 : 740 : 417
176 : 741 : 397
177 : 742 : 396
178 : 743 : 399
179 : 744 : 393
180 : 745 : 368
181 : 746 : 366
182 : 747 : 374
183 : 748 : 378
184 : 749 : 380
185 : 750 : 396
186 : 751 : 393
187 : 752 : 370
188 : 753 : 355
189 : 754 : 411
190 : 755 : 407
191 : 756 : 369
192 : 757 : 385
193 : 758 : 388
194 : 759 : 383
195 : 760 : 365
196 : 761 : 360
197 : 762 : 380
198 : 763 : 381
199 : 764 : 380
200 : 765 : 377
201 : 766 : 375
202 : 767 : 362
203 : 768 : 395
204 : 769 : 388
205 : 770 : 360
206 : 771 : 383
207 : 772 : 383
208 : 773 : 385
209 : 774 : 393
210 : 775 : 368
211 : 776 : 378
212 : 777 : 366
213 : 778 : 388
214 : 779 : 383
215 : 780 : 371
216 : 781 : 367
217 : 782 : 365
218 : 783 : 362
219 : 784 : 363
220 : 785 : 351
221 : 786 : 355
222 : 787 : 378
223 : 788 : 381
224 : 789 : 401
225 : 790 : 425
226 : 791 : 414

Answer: 1.2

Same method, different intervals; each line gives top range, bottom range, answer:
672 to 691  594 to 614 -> 1.84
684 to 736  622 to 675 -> 0.92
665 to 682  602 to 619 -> 1.43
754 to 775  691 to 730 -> 0.81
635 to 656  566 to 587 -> 1.27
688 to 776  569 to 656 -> 1.03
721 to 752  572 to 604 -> 1.31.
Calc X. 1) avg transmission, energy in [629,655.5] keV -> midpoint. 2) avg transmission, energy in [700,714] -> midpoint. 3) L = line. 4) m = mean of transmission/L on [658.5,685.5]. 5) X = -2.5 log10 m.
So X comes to -0.07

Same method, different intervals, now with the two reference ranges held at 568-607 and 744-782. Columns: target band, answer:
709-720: -0.15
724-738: -0.22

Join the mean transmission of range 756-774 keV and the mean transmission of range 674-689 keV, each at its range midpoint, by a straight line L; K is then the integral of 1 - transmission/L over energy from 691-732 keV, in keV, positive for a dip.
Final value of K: 0.6 keV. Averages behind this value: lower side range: 528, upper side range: 378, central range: 467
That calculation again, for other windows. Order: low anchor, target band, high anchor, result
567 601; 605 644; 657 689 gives -1.0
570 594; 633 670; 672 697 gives -3.6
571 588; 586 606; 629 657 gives 7.1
